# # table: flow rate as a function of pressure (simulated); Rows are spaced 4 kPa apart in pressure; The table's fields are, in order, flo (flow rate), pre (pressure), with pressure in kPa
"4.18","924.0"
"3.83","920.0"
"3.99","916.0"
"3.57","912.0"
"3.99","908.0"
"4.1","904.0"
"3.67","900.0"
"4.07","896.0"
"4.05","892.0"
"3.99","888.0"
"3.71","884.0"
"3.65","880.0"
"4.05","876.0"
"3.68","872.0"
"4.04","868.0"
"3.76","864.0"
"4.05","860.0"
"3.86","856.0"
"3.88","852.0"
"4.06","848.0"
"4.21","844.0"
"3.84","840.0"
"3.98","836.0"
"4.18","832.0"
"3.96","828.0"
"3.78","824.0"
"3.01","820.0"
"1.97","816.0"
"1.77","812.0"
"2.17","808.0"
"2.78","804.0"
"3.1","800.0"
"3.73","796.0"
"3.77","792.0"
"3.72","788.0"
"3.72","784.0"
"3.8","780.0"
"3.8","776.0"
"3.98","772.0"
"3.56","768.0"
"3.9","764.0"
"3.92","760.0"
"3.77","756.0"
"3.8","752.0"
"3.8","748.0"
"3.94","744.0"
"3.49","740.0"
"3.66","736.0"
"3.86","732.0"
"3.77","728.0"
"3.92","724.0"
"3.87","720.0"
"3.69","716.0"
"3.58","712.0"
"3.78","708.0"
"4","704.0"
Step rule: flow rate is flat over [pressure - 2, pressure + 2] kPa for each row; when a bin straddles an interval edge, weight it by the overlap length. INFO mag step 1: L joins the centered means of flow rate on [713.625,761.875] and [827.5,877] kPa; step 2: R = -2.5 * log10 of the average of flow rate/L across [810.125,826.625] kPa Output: 0.41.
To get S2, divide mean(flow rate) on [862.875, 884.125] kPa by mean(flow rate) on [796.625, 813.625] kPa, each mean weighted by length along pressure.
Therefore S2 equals 1.5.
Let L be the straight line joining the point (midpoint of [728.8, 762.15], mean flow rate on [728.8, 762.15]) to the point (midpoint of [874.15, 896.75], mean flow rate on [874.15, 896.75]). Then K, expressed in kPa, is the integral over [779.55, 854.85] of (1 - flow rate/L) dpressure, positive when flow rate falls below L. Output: 8.0 kPa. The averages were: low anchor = 3.78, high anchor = 3.91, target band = 3.44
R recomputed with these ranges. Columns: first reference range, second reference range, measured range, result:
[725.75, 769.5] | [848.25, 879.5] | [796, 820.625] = 0.45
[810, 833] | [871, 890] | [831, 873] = -0.15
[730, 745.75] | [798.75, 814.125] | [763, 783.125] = -0.24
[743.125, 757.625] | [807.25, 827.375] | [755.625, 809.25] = -0.09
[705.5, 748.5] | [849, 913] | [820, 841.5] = 0.00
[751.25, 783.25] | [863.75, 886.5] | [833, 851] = -0.06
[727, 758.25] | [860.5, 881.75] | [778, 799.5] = 0.03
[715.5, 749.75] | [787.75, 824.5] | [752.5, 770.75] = -0.11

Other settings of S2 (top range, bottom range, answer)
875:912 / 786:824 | 1.33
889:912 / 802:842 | 1.25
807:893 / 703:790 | 0.96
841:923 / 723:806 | 1.06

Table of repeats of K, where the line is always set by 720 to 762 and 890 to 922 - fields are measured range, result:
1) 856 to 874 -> 0.0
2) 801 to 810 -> 3.0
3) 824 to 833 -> -0.3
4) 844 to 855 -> -0.4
